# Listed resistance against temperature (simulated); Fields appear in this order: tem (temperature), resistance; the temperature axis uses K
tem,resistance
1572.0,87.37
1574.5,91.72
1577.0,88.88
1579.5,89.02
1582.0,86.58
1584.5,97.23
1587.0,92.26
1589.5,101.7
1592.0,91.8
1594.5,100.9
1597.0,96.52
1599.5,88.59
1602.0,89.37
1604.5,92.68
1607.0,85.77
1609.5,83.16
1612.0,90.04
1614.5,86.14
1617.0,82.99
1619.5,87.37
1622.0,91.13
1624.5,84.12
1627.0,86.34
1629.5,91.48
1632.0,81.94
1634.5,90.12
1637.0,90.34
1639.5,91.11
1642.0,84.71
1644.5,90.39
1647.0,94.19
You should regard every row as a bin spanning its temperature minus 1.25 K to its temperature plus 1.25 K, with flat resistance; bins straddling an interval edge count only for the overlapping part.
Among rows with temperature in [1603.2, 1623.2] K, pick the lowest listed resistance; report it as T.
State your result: 82.99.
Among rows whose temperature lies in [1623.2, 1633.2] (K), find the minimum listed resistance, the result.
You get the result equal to 81.94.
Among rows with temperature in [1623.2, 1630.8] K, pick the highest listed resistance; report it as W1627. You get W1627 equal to 91.48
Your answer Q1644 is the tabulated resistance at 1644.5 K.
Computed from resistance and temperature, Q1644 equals 90.39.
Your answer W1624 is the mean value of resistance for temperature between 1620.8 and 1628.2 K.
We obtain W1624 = 87.2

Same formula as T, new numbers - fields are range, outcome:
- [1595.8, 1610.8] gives 83.16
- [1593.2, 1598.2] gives 96.52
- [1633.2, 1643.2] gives 84.71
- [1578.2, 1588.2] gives 86.58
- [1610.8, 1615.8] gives 86.14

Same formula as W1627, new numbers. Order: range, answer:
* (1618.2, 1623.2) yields 91.13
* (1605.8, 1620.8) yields 90.04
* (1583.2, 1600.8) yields 101.7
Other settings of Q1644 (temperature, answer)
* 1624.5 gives 84.12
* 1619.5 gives 87.37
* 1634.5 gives 90.12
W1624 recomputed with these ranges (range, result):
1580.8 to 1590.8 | 94.5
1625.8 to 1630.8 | 88.9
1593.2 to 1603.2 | 93.9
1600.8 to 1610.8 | 87.7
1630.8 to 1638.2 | 87.5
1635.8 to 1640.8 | 90.7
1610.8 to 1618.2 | 86.4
